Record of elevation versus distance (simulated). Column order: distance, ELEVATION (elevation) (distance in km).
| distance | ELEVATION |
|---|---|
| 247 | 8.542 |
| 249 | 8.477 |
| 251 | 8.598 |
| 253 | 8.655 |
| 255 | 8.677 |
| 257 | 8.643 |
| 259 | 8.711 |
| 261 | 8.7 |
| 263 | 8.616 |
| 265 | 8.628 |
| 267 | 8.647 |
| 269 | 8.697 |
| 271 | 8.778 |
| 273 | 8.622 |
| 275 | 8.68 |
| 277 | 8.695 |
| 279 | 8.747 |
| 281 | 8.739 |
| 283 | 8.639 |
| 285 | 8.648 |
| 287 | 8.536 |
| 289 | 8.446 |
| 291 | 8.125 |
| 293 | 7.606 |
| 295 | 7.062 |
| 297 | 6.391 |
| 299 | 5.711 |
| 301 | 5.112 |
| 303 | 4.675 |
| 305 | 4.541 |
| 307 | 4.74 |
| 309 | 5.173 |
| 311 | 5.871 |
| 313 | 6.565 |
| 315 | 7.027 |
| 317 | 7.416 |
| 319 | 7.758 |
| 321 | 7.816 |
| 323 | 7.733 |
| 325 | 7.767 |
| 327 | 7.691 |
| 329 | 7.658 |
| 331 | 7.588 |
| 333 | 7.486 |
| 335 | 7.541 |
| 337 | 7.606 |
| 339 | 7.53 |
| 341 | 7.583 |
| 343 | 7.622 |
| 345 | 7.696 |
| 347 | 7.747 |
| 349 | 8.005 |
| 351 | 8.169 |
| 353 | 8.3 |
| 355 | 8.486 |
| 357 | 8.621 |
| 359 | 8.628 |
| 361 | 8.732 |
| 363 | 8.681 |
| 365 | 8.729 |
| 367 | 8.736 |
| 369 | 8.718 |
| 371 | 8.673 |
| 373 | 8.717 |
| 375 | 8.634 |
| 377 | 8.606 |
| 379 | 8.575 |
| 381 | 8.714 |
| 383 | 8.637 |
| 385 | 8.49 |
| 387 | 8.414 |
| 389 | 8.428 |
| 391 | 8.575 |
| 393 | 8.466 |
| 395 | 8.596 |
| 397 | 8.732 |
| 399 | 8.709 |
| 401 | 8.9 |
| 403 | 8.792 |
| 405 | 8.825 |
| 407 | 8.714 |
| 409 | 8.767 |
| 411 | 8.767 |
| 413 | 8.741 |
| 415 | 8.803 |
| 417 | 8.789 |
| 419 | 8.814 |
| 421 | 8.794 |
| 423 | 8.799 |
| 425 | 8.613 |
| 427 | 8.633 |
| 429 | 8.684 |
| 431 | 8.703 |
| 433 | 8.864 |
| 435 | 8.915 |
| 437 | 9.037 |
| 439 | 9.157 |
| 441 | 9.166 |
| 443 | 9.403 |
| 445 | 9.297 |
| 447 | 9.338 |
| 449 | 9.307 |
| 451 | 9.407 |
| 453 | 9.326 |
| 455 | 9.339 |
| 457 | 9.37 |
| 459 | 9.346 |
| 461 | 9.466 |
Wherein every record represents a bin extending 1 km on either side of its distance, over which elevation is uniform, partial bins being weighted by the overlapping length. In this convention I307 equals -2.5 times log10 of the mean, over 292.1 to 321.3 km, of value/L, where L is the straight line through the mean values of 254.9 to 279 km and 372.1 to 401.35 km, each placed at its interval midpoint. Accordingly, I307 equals 0.36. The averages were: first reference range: 8.68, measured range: 6.19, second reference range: 8.61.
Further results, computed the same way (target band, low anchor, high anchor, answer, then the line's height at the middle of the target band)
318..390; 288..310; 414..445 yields -0.12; 7.3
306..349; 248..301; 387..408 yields 0.17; 8.44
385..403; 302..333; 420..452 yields -0.05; 8.19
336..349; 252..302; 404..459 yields 0.12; 8.52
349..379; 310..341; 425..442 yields -0.09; 7.93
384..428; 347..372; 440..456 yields 0.03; 8.94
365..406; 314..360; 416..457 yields -0.03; 8.4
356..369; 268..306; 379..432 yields -0.05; 8.29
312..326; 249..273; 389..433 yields 0.17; 8.68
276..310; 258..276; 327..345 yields 0.18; 8.27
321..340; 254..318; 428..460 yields 0.05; 8.01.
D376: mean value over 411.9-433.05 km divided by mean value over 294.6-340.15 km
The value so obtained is 1.30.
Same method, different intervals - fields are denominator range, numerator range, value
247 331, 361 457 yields 1.15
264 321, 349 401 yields 1.16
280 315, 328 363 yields 1.18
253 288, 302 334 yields 0.77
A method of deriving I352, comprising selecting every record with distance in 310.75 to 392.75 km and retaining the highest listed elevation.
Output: 8.736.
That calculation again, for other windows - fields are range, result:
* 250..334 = 8.778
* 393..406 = 8.9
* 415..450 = 9.403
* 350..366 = 8.732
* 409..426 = 8.814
